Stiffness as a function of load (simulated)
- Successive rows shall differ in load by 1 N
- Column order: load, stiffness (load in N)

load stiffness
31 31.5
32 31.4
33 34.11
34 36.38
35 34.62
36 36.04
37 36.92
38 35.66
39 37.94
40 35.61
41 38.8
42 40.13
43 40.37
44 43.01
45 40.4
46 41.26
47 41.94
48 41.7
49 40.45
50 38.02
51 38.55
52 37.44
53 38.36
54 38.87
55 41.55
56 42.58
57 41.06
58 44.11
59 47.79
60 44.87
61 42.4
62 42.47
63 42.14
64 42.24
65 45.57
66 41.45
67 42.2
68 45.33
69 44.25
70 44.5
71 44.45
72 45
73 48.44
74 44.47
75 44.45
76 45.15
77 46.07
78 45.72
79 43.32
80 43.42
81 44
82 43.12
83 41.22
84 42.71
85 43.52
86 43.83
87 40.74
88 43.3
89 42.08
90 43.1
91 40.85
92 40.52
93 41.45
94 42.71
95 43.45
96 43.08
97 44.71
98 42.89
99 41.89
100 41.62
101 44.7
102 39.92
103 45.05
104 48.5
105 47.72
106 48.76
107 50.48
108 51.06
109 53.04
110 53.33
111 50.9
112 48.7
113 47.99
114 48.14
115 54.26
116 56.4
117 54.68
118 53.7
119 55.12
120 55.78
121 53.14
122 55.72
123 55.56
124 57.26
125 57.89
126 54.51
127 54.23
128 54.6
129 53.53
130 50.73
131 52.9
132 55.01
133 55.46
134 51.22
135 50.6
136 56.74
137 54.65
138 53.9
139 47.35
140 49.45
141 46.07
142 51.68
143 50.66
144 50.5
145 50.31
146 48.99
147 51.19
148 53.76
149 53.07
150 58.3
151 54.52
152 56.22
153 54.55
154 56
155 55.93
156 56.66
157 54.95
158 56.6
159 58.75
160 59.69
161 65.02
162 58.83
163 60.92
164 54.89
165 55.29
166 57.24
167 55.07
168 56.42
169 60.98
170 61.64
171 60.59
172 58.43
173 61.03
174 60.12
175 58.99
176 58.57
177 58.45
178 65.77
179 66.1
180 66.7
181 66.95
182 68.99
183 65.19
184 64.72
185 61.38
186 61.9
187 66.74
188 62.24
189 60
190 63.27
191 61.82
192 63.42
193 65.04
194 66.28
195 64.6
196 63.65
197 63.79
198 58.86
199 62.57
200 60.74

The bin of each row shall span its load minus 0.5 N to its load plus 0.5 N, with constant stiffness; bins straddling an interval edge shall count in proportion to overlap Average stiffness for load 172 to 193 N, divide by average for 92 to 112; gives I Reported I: 1.37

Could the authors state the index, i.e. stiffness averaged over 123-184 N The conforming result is 56.6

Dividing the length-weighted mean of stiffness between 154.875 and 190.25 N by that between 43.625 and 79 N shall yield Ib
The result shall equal 1.42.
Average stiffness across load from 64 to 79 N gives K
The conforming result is 44.7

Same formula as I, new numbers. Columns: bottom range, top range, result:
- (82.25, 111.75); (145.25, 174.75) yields 1.27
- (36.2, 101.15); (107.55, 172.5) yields 1.29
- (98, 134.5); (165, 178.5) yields 1.15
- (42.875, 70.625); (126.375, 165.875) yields 1.29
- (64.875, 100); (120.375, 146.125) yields 1.22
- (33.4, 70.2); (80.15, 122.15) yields 1.15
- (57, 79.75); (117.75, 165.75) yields 1.23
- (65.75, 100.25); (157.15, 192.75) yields 1.41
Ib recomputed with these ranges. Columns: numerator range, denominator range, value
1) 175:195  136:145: 1.25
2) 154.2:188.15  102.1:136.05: 1.15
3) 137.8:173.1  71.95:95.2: 1.28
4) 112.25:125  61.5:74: 1.23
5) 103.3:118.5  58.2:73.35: 1.16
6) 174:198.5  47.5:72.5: 1.50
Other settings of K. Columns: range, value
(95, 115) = 47.1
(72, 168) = 50.3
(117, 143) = 53.4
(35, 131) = 45.2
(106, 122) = 52.4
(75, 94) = 43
